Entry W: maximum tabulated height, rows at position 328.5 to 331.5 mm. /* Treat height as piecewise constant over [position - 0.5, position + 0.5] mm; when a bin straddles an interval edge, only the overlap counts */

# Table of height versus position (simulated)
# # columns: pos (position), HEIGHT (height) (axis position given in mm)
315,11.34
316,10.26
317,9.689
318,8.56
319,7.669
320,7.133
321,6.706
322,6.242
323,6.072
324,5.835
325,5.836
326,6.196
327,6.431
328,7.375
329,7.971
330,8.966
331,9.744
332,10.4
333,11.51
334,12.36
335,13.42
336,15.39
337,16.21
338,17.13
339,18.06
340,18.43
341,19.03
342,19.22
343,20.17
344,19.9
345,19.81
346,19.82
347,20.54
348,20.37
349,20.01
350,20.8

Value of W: 9.744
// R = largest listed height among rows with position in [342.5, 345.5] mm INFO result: 20.17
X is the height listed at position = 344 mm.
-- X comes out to 19.9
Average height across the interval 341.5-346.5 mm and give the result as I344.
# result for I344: 19.8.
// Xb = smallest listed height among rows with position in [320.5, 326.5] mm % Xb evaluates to 5.835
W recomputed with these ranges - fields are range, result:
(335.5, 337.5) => 16.21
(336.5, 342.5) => 19.22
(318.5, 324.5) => 7.669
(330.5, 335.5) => 13.42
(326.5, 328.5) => 7.375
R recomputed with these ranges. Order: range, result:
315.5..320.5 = 10.26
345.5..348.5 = 20.54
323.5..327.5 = 6.431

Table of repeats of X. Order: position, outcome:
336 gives 15.39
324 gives 5.835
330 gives 8.966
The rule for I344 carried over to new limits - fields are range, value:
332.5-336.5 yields 13.2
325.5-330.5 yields 7.39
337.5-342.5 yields 18.4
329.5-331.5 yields 9.36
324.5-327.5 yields 6.15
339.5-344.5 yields 19.4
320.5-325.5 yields 6.14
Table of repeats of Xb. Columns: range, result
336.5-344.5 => 16.21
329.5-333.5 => 8.966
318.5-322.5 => 6.242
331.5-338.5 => 10.4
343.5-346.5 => 19.81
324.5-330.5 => 5.836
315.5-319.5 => 7.669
